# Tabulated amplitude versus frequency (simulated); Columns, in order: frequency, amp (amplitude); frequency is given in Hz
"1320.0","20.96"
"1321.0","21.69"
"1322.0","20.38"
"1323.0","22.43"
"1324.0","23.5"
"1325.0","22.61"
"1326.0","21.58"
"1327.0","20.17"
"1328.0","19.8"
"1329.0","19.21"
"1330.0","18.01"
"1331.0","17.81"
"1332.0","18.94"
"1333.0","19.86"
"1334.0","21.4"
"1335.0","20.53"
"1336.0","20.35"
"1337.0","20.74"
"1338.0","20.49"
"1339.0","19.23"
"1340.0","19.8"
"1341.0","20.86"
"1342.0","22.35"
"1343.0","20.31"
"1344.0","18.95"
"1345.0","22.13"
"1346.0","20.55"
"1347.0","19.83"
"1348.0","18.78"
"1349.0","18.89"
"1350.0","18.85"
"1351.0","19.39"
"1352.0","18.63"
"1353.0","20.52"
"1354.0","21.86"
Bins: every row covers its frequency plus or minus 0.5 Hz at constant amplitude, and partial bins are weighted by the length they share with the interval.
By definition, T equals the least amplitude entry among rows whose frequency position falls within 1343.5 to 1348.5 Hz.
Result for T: 18.78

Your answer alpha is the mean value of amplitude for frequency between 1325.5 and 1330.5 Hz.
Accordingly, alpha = 19.8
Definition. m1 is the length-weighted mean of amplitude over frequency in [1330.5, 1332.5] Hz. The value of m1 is 18.4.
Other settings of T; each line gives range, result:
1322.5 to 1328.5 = 19.8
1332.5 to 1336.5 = 19.86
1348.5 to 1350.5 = 18.85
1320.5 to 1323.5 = 20.38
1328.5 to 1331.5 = 17.81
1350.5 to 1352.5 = 18.63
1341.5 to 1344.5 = 18.95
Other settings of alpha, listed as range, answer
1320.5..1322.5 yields 21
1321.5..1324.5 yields 22.1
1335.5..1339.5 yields 20.2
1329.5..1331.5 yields 17.9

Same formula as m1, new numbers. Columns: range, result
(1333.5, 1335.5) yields 21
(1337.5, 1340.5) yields 19.8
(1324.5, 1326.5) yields 22.1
